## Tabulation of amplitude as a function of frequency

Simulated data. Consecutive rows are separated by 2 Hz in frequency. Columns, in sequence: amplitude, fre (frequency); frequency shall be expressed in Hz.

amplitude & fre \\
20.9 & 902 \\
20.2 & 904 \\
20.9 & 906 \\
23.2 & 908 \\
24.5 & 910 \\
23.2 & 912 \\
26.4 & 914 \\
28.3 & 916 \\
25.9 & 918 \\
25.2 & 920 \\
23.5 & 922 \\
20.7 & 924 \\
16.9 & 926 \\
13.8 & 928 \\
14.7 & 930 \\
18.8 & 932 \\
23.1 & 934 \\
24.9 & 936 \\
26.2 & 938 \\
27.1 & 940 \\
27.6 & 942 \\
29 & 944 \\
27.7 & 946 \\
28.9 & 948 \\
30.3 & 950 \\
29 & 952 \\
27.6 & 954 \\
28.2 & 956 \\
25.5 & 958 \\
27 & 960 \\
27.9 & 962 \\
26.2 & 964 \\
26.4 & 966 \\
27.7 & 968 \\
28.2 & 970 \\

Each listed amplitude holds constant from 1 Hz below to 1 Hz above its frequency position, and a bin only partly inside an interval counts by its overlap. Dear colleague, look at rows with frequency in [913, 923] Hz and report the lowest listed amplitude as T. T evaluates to 23.5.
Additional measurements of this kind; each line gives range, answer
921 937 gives 13.8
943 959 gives 25.5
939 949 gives 27.1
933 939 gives 23.1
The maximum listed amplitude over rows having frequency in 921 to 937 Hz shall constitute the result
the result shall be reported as 24.9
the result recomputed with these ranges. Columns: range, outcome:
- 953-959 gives 28.2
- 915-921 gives 28.3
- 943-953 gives 30.3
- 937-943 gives 27.6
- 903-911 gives 24.5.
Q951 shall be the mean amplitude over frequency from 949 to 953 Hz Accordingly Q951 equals 29.6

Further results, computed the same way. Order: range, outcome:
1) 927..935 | 17.6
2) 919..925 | 23.1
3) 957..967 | 26.6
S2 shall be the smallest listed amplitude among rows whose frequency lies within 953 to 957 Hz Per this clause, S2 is 27.6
